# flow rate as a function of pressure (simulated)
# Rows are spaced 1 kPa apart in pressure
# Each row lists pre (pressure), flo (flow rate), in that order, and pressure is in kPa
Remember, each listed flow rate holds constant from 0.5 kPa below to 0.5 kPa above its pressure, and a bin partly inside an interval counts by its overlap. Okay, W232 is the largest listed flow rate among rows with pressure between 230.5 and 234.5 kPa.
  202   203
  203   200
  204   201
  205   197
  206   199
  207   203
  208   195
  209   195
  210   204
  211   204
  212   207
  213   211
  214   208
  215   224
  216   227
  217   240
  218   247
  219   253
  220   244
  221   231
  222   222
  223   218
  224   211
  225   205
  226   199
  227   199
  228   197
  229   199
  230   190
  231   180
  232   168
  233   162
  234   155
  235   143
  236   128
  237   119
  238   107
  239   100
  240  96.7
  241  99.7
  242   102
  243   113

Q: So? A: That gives 180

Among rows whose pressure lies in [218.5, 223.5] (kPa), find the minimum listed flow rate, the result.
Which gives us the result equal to 218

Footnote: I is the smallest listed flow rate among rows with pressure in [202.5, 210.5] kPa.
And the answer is 195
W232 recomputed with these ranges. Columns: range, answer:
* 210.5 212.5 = 207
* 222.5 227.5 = 218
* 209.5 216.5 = 227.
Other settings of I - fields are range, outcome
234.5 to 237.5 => 119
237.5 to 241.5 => 96.7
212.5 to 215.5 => 208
